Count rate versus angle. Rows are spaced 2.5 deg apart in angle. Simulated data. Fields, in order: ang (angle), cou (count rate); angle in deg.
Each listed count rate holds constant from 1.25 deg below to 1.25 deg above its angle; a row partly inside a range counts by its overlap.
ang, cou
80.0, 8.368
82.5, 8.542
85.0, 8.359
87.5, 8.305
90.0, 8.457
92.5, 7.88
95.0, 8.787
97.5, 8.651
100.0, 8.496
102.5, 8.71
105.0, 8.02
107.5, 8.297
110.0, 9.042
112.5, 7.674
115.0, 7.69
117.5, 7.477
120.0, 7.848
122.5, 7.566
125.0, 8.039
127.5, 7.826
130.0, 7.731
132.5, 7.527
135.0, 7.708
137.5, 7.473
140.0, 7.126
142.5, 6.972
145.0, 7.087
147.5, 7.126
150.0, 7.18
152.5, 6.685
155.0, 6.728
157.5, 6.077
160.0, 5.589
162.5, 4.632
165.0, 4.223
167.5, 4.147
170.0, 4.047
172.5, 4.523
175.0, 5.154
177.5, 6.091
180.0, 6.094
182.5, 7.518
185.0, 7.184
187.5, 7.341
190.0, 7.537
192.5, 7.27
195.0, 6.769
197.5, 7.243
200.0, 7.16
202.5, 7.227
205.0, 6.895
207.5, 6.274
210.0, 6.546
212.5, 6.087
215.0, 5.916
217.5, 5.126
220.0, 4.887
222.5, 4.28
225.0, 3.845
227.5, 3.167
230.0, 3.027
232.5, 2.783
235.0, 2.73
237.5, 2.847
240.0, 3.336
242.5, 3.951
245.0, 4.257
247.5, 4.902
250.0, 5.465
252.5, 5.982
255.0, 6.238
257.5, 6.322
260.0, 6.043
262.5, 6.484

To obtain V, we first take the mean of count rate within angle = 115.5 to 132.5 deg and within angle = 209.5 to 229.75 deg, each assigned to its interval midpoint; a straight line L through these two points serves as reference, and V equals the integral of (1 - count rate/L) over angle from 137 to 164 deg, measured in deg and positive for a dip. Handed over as 1.5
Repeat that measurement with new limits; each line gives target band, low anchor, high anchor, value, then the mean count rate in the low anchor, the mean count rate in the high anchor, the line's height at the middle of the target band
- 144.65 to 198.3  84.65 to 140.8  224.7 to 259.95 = 0.89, 8.03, 4.28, 6.33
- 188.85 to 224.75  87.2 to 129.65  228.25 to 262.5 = -4.75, 8.15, 4.51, 5.53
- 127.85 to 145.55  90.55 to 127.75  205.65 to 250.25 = -0.30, 8.15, 4.42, 7.28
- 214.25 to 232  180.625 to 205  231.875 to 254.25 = 3.89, 7.2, 4.11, 5.34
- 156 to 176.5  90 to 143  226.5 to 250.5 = 4.47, 7.96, 3.59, 6.18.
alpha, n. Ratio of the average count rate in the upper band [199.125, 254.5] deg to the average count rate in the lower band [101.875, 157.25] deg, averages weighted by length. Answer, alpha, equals 0.6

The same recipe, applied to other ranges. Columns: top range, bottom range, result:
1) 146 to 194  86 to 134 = 0.75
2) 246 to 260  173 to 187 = 0.91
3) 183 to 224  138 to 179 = 1.11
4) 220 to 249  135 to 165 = 0.55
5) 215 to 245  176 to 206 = 0.54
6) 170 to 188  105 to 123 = 0.76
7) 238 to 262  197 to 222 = 0.82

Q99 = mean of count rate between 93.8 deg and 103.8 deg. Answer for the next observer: 8.66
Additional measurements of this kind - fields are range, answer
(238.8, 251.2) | 4.38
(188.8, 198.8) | 7.2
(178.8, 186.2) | 6.94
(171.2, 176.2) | 4.83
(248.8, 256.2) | 5.9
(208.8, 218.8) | 5.91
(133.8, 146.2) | 7.27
